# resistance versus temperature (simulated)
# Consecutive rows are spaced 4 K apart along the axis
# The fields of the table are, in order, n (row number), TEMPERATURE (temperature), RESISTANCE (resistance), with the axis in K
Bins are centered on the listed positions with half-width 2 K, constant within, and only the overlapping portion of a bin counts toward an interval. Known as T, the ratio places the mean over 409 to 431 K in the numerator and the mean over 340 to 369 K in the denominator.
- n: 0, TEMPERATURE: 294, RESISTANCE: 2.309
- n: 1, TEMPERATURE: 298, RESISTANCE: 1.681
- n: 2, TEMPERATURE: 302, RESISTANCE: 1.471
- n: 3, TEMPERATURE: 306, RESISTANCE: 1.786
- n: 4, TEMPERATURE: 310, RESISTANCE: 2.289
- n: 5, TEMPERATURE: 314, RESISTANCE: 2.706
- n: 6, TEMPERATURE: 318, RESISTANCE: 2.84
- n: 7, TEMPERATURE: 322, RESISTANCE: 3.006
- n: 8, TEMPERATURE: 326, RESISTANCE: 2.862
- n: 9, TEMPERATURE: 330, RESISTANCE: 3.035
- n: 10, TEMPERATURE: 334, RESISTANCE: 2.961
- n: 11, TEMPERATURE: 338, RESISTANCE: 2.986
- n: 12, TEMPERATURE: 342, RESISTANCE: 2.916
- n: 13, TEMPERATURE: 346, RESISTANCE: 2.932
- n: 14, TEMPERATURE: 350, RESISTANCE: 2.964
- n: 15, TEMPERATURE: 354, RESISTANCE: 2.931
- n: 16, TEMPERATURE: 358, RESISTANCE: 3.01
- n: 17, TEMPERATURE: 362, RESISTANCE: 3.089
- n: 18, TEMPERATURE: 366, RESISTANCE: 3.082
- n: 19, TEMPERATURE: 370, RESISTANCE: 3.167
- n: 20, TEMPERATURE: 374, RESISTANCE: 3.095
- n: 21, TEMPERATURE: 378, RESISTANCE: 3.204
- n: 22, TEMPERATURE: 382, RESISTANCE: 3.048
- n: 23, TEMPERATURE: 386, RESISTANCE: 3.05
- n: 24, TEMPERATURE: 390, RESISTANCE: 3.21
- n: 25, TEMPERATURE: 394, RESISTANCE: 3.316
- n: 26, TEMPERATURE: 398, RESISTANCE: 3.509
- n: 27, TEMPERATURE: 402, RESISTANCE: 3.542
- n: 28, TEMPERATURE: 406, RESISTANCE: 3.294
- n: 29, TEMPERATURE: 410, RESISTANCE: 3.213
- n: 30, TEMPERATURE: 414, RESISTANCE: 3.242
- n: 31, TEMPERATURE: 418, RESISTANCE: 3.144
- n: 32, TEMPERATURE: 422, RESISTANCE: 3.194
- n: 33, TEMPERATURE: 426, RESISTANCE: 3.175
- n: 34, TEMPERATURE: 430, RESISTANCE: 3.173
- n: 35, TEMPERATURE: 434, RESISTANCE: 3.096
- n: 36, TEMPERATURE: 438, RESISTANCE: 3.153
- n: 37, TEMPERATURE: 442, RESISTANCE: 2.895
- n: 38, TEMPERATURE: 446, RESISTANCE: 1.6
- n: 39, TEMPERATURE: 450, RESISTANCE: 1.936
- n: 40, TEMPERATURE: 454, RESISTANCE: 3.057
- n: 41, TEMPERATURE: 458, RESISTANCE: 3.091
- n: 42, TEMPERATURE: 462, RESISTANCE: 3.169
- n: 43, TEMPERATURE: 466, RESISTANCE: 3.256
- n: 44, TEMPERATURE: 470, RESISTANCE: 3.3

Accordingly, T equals 1.1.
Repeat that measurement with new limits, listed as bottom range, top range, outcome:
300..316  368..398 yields 1.54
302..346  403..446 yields 1.15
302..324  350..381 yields 1.27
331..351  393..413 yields 1.14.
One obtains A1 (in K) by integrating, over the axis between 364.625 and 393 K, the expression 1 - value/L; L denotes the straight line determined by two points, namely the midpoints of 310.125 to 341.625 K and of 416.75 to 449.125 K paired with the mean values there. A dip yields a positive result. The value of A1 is -2.4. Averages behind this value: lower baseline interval 2.88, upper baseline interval 2.89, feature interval 3.13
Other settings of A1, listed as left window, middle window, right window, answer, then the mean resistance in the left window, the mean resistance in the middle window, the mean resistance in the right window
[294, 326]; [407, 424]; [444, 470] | -3.9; 2.3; 3.2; 2.73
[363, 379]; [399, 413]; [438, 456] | -2.6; 3.13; 3.35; 2.46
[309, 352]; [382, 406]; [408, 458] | -3.3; 2.88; 3.3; 2.91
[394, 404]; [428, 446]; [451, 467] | 1.7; 3.48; 2.91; 3.06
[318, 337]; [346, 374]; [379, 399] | 0.5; 2.95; 3.04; 3.21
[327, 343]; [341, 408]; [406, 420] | -1.0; 2.97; 3.14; 3.21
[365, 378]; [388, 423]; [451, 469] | -2.1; 3.13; 3.3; 3.08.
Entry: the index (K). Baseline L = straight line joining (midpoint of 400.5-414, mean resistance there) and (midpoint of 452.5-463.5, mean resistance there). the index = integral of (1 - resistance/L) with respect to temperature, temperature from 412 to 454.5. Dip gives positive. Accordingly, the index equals 4.6 K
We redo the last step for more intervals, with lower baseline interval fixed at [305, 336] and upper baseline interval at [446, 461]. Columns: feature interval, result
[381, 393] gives -2.2 K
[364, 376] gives -2.0 K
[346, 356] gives -1.0 K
